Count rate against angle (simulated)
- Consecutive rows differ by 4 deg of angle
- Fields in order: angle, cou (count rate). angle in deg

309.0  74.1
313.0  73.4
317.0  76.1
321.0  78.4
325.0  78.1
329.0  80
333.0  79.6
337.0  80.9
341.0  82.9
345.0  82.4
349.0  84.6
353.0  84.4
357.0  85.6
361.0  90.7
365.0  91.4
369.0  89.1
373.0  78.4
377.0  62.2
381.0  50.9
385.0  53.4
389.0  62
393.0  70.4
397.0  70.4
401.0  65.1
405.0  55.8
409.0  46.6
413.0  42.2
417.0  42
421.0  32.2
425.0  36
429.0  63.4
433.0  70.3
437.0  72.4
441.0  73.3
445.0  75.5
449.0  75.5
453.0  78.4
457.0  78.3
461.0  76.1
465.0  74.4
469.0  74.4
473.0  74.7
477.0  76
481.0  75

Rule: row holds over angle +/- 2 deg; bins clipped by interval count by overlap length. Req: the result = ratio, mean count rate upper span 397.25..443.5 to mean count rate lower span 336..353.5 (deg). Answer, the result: 0.7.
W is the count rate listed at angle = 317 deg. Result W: 76.1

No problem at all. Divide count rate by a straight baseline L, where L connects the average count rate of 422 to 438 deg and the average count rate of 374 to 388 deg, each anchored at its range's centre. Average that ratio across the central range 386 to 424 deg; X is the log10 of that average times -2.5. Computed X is 0.08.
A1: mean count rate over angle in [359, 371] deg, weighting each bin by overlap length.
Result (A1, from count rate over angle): 90.4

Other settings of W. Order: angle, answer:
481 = 75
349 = 84.6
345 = 82.4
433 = 70.3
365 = 91.4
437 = 72.4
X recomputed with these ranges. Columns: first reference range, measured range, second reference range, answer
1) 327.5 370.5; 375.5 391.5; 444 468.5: 0.39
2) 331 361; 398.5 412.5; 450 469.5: 0.41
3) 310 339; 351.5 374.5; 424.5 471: -0.14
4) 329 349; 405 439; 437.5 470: 0.45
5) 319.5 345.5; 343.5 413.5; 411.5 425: -0.22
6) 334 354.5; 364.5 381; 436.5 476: 0.07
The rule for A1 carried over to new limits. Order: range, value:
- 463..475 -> 74.5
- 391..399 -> 70.4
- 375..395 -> 59.8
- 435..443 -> 72.8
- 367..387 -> 66.8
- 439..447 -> 74.4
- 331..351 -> 82.1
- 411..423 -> 38.8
